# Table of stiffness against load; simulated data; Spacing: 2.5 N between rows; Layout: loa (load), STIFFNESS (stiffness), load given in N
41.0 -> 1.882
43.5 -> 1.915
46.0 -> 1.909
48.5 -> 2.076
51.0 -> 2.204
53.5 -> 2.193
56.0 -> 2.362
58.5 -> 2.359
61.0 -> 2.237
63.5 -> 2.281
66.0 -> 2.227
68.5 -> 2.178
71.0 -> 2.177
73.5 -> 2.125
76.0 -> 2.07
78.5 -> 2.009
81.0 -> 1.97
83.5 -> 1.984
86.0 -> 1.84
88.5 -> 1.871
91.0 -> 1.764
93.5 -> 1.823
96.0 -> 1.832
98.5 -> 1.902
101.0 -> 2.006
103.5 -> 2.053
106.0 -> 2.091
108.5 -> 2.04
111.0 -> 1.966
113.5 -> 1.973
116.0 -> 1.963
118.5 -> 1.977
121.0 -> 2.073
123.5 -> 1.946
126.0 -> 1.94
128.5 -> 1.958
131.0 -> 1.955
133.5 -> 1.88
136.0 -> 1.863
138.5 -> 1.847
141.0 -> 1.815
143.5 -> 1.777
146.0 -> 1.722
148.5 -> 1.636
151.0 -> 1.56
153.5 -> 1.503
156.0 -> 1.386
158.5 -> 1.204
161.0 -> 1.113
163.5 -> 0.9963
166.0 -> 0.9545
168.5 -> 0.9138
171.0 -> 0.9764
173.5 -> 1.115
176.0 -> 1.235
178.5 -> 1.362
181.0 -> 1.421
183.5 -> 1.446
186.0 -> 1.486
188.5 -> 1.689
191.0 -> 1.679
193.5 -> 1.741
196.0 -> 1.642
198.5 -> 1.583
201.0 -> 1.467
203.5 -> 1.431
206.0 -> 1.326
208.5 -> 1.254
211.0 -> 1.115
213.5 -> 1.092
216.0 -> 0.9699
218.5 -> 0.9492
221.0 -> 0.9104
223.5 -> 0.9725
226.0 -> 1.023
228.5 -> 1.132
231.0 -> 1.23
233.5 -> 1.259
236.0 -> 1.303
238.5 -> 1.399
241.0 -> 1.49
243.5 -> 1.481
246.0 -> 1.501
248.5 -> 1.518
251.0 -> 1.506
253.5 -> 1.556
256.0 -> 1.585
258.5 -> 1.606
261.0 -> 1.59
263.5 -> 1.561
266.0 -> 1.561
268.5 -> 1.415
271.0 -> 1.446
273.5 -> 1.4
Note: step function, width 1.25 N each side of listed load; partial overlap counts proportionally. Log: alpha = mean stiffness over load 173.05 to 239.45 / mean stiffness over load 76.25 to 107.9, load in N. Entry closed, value 0.68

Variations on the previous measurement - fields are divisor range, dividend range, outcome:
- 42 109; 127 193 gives 0.72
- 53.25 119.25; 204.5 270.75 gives 0.65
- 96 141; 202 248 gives 0.62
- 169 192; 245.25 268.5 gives 1.14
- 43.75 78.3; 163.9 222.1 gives 0.59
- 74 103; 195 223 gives 0.64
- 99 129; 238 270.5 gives 0.76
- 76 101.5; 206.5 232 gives 0.56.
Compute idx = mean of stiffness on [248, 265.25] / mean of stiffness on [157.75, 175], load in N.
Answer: 1.51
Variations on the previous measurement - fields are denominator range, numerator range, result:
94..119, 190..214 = 0.73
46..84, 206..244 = 0.54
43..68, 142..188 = 0.61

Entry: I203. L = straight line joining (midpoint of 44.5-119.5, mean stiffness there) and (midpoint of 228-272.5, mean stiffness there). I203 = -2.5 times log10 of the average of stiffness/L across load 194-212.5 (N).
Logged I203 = 0.15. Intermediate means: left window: 2.05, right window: 1.46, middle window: 1.41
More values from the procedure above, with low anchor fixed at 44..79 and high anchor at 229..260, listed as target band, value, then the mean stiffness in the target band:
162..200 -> 0.24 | 1.35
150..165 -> 0.36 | 1.28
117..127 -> -0.03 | 1.98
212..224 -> 0.50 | 0.982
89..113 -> 0.04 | 1.94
